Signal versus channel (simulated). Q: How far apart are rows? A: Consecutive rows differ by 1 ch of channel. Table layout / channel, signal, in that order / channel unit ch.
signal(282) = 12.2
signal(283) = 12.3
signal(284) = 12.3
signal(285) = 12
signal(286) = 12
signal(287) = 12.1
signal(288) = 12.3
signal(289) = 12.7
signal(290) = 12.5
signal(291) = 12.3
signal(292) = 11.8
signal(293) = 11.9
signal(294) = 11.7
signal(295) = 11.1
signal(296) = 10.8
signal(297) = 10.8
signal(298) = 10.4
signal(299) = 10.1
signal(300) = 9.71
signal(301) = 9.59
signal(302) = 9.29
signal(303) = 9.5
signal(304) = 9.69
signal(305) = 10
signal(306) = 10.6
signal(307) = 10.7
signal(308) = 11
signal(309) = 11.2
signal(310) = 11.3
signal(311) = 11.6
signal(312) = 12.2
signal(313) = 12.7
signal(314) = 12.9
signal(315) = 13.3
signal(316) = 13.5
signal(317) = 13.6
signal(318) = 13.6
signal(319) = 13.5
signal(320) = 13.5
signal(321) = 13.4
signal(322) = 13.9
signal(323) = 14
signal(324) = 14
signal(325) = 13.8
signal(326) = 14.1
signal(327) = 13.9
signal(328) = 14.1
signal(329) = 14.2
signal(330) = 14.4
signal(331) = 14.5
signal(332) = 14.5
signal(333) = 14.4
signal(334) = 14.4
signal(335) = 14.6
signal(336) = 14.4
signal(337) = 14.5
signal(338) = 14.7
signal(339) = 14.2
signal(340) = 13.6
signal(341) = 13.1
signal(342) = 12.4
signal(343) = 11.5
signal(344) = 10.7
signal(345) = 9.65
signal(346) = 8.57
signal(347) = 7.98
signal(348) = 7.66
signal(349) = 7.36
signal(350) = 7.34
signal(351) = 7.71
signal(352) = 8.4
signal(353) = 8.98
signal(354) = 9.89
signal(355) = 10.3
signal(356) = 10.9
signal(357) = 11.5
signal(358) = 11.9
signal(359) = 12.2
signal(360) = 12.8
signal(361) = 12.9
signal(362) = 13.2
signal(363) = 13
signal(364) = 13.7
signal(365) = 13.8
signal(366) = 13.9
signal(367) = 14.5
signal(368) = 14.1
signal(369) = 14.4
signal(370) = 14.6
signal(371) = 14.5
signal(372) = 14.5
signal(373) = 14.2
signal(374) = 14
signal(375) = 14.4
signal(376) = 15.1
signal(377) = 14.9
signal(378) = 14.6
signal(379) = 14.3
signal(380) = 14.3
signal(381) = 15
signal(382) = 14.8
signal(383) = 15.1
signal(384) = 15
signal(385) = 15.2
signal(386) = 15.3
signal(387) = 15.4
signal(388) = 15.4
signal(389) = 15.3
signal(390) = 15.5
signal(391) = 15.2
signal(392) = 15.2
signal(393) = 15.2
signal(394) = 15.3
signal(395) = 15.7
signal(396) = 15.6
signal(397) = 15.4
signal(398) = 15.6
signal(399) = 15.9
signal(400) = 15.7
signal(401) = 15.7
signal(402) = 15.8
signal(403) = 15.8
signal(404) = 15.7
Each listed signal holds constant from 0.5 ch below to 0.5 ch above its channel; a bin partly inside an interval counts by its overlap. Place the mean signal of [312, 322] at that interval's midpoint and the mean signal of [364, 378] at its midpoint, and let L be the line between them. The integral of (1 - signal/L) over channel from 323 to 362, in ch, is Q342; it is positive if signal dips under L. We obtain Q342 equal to 4.9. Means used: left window 13.3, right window 14.4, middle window 12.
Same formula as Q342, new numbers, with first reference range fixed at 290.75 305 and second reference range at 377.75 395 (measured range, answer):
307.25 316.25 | -0.7 ch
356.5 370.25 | 0.6 ch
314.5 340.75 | -4.2 ch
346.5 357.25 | 3.6 ch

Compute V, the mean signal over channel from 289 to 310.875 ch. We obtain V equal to 10.8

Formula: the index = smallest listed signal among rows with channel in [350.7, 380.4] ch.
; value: 7.71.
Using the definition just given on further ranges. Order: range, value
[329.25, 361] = 7.34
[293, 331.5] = 9.29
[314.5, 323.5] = 13.3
